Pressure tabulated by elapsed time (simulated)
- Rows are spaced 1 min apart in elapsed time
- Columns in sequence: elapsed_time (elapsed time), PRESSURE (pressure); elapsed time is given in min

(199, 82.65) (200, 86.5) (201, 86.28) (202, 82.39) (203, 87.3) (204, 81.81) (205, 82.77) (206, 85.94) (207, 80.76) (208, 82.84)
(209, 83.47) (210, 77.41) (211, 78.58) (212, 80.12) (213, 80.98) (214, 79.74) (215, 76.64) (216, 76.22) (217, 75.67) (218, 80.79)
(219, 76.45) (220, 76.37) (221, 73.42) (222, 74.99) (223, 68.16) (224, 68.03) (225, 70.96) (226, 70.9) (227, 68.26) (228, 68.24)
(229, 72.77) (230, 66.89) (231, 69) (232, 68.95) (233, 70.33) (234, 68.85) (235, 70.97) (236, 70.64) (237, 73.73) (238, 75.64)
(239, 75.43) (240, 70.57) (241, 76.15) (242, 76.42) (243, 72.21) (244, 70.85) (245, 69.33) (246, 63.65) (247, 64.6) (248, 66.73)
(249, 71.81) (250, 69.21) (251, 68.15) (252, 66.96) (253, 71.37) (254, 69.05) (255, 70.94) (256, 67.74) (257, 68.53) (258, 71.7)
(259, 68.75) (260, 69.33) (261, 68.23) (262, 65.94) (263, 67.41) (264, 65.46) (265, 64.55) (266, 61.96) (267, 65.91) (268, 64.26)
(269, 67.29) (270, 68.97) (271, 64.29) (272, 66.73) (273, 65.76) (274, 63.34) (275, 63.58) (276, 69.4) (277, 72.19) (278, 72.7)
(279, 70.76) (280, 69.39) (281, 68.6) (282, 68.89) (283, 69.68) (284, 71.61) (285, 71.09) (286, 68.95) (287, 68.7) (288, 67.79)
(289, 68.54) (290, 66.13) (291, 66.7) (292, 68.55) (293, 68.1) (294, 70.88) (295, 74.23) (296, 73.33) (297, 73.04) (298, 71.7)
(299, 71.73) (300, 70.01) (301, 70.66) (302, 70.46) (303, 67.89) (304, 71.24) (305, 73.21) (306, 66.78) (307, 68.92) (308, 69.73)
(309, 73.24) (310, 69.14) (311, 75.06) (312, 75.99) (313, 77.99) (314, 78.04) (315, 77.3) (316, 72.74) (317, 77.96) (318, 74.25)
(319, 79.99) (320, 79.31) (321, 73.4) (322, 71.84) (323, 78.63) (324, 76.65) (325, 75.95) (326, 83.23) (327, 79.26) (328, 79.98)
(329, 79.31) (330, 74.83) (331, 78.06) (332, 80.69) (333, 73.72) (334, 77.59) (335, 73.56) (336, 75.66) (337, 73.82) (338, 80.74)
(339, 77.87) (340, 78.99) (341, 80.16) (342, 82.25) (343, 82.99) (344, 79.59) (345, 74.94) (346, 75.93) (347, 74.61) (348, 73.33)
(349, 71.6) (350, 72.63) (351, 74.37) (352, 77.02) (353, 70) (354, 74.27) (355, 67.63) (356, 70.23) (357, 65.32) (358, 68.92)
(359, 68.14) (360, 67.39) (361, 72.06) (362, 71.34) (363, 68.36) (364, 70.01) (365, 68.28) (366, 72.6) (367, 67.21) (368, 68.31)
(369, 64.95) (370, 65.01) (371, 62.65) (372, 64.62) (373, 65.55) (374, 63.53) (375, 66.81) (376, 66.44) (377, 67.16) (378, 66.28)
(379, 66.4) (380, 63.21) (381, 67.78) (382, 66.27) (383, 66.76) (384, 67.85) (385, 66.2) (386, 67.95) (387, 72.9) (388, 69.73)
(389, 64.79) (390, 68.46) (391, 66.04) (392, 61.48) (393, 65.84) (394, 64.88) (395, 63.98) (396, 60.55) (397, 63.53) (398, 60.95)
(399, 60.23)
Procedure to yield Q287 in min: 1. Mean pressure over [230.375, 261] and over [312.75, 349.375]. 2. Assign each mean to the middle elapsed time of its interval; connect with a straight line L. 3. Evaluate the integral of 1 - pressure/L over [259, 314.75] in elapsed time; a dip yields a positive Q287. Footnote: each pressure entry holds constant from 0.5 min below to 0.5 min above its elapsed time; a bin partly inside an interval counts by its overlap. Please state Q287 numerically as 3.2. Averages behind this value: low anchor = 70.2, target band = 69.4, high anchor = 77.2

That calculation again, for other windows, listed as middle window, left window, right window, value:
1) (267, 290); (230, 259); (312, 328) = 1.6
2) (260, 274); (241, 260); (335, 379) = 0.8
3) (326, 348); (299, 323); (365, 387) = -2.3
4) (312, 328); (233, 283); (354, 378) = -2.1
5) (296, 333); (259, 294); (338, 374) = -2.7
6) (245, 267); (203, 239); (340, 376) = 1.9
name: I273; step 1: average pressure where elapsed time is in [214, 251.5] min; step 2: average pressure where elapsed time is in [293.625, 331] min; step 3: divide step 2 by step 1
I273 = 1.04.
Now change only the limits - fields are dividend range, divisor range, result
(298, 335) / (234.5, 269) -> 1.08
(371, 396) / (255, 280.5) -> 0.98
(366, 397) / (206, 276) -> 0.93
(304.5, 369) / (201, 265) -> 1.02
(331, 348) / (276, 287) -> 1.10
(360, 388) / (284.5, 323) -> 0.93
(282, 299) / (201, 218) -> 0.86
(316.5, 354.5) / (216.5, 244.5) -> 1.06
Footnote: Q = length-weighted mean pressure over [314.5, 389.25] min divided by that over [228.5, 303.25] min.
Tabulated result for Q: 1.05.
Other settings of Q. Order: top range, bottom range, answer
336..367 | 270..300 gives 1.06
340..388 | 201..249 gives 0.94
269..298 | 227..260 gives 0.98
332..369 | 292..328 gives 0.99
